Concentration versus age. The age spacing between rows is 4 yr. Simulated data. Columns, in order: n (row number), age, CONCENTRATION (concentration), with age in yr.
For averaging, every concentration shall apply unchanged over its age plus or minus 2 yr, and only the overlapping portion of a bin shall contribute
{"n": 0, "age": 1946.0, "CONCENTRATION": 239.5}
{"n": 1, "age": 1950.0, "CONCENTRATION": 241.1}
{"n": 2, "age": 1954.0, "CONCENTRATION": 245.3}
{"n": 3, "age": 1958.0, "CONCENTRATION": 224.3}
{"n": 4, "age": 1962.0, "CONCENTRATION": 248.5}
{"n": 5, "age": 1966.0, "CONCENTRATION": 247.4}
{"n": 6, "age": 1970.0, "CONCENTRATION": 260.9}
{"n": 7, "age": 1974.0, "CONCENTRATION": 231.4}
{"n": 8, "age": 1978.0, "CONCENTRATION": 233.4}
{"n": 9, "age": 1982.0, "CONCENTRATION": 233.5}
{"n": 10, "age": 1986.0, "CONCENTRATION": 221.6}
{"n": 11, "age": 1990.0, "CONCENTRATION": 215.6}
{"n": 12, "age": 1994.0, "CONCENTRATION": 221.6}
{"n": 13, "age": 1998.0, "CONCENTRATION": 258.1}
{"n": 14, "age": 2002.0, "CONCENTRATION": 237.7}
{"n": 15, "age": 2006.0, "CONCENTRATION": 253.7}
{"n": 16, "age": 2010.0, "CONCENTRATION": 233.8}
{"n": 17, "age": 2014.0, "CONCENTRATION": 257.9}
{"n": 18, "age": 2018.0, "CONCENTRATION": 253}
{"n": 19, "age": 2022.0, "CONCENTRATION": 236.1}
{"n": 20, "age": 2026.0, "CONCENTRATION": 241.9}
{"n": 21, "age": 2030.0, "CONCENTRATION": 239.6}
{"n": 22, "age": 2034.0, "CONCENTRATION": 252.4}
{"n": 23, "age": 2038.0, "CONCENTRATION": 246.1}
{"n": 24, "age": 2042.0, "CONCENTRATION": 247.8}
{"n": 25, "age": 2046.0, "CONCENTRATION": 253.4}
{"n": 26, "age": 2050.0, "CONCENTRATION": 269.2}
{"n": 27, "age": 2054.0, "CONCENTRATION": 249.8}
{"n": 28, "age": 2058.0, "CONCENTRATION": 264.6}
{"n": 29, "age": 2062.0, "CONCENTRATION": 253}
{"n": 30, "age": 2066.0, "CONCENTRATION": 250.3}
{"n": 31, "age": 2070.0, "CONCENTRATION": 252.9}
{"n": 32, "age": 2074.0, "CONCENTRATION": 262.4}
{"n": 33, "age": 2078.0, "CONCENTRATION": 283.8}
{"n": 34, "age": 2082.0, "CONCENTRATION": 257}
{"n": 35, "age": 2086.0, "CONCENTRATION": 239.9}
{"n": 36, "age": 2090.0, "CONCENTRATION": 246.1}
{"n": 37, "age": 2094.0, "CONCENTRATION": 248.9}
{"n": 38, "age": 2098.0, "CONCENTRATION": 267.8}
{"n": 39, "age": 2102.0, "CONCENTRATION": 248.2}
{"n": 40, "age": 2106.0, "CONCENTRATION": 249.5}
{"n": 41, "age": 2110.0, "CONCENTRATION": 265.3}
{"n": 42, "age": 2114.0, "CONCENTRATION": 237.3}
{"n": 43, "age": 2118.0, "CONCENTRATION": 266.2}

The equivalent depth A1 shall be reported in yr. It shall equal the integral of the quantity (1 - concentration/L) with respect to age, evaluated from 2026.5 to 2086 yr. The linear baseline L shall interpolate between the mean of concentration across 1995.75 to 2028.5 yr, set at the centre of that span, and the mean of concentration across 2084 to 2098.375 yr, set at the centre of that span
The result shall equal -1.77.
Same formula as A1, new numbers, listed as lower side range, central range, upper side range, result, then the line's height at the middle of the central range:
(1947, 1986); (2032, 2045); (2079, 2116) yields -0.14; 246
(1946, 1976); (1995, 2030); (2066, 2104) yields 0.38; 248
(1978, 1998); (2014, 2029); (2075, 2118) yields -0.59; 236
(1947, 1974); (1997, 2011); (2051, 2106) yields 0.12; 248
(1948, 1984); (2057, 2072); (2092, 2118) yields -0.27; 250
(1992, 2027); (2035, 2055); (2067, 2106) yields -0.32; 249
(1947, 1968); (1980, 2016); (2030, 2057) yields 1.39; 247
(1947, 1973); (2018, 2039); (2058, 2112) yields 0.55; 251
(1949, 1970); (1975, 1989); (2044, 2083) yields 1.03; 247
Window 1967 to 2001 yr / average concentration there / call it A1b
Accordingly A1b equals 235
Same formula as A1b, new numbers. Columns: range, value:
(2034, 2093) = 255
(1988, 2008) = 237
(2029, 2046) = 248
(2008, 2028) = 245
